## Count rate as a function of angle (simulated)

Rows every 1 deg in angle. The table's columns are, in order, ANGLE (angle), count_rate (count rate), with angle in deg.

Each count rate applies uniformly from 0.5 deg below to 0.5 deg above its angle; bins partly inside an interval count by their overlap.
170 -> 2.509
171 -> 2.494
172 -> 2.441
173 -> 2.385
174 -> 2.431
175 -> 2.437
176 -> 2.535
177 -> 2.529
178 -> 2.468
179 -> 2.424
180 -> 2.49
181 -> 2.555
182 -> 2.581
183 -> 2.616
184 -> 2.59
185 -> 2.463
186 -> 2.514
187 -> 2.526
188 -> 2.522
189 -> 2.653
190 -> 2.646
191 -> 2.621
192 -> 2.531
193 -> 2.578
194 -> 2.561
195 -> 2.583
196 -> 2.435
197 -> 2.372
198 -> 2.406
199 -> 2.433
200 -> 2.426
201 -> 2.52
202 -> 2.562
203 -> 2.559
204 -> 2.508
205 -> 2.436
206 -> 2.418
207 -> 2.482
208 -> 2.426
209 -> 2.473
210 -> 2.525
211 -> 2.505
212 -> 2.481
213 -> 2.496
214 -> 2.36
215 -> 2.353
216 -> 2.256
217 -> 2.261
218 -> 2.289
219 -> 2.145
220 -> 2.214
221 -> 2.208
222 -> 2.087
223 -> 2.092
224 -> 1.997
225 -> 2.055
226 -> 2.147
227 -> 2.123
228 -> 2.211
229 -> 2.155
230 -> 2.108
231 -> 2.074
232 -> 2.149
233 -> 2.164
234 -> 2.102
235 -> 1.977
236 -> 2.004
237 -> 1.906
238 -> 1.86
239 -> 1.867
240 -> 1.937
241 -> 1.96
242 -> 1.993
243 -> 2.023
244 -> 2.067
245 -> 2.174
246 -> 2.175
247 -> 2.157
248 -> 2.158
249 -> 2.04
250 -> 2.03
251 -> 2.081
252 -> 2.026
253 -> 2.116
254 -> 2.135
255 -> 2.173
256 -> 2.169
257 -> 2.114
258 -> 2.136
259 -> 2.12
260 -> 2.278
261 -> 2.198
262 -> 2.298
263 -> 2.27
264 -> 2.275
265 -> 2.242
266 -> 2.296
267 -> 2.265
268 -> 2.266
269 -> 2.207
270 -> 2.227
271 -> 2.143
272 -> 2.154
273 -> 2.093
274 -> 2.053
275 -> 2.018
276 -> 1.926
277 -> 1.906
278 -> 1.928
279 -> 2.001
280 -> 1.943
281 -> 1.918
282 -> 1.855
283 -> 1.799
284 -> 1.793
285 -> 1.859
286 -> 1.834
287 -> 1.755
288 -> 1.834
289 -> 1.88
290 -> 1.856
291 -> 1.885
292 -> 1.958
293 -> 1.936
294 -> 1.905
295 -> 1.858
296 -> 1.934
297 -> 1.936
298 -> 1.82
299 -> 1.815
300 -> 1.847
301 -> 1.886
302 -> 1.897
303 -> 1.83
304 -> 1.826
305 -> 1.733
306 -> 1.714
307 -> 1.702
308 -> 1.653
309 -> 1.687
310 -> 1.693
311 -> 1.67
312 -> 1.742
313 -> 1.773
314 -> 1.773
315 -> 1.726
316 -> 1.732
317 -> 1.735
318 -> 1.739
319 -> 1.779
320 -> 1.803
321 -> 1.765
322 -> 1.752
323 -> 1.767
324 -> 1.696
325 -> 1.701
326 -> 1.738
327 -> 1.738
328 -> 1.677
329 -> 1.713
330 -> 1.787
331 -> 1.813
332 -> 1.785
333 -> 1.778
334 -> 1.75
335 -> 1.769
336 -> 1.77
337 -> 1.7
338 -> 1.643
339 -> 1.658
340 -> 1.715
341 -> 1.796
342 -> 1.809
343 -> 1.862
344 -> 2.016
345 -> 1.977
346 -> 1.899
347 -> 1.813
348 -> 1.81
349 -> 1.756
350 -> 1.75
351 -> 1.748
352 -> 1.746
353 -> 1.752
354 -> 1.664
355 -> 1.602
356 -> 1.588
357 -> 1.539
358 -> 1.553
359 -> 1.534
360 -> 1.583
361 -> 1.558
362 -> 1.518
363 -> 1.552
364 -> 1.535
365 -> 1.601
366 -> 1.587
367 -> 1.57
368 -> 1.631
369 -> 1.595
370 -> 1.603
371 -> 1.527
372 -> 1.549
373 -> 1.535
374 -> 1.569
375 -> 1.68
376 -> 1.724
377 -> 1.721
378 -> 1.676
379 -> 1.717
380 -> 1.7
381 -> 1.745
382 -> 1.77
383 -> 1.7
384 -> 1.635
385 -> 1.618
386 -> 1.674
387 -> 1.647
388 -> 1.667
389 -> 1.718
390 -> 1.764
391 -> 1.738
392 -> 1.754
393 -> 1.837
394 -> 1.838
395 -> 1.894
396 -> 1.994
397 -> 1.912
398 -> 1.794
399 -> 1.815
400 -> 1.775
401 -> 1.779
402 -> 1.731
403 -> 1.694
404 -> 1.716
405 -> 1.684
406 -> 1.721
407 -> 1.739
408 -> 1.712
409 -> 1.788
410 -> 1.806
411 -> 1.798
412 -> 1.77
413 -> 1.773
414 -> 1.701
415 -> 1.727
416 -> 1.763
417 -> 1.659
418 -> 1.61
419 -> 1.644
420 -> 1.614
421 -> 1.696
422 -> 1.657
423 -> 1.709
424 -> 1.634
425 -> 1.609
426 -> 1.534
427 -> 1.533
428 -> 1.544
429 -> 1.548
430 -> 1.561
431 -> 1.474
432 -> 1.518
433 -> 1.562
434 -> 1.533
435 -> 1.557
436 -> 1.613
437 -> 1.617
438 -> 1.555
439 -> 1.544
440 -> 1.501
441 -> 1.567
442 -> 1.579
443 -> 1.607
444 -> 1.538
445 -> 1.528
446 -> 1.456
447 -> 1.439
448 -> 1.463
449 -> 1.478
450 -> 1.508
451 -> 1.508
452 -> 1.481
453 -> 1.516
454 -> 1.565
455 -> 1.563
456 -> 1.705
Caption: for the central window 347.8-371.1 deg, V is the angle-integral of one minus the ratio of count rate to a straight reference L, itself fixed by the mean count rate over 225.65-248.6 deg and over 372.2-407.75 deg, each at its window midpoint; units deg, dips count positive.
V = 2.3 deg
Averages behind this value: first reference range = 2.06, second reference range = 1.73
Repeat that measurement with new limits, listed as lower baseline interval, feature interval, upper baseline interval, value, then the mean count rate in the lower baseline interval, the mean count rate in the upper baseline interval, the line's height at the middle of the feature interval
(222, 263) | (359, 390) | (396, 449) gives 2.3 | 2.09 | 1.64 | 1.76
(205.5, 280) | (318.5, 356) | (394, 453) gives 2.5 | 2.16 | 1.64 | 1.89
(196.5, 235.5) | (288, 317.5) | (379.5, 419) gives 3.3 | 2.3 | 1.75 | 2.04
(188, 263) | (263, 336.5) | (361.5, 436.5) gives 5.0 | 2.25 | 1.67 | 2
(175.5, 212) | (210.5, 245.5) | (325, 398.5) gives 3.2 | 2.51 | 1.71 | 2.35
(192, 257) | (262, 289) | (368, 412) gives 0.5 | 2.23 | 1.72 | 2.07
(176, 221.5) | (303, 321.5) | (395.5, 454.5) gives 2.8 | 2.47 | 1.63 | 2.05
